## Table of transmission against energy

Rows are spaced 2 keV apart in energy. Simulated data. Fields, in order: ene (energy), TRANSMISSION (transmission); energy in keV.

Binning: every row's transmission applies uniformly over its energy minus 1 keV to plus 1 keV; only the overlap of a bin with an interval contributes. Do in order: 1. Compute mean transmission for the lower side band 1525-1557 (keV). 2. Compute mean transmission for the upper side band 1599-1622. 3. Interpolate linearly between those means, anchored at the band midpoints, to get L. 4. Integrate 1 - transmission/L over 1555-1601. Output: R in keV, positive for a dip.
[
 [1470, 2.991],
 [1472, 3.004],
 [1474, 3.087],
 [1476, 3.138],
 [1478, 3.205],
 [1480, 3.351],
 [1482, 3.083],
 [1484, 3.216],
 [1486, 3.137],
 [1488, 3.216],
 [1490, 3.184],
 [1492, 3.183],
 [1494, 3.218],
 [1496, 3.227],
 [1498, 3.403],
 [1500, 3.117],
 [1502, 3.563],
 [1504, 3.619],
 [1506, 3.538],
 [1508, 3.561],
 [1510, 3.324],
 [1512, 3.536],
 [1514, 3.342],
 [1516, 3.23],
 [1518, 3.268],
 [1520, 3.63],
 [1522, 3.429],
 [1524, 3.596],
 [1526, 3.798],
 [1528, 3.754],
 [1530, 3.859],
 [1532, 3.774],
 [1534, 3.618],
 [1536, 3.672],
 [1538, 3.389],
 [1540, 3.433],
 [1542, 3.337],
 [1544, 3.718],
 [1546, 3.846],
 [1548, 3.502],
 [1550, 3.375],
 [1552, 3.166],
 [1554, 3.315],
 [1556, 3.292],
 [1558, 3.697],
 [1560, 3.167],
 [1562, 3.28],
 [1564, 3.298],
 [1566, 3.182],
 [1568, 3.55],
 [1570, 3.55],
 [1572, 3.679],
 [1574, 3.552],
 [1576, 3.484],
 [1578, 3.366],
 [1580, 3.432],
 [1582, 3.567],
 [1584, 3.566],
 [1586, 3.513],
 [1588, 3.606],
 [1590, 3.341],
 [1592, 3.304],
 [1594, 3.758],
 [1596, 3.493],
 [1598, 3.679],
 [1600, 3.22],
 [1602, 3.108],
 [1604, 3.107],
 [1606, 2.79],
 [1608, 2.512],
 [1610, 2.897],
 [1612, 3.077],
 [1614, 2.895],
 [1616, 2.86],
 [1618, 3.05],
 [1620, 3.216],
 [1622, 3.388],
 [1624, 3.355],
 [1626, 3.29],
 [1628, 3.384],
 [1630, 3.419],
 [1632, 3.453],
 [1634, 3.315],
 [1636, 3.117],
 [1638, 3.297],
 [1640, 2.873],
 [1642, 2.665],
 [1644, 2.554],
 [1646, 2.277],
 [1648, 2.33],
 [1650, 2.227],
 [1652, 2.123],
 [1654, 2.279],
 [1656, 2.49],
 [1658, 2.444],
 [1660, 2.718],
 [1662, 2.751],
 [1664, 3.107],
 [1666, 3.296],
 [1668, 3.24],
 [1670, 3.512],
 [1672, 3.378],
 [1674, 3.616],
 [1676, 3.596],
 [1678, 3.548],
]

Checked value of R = -3.0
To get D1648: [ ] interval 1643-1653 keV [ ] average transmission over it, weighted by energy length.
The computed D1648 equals 2.3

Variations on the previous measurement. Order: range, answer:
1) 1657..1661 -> 2.58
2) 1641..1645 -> 2.61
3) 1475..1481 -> 3.23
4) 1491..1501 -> 3.23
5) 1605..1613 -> 2.82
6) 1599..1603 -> 3.16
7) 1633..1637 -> 3.22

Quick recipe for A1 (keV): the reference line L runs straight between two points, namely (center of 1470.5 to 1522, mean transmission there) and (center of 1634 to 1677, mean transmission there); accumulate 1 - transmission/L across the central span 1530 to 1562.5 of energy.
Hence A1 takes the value -3.4 keV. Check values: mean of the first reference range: 3.29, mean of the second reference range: 2.86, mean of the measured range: 3.49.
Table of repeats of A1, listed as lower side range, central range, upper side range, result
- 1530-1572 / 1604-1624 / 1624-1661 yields 0.1 keV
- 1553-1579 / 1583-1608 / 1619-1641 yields 0.1 keV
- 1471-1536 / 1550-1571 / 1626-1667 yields -1.3 keV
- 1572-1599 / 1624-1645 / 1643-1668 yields -2.1 keV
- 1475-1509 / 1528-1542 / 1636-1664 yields -2.3 keV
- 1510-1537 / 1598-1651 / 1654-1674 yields 2.6 keV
